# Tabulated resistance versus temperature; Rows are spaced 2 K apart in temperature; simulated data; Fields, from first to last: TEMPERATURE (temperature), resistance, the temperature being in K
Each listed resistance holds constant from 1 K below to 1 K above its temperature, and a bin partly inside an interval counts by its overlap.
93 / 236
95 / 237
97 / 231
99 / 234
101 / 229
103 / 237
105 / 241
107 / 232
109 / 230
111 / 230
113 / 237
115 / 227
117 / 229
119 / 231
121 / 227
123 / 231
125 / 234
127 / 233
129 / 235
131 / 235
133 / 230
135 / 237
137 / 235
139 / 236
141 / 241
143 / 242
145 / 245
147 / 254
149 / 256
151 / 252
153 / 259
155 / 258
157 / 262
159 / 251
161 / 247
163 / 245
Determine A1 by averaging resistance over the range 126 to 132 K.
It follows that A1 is 234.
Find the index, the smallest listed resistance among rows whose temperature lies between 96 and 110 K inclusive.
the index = 229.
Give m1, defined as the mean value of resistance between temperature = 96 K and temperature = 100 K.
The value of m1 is 232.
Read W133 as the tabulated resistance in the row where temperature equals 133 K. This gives 230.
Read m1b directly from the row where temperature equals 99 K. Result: 234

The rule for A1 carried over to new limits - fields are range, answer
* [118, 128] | 231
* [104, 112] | 233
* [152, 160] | 258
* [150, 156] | 256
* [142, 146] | 244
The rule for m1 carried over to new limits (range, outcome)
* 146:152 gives 254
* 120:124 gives 229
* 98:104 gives 233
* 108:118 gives 231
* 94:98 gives 234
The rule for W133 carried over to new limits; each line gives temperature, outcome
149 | 256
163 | 245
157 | 262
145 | 245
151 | 252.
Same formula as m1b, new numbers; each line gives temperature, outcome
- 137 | 235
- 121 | 227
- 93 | 236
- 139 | 236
